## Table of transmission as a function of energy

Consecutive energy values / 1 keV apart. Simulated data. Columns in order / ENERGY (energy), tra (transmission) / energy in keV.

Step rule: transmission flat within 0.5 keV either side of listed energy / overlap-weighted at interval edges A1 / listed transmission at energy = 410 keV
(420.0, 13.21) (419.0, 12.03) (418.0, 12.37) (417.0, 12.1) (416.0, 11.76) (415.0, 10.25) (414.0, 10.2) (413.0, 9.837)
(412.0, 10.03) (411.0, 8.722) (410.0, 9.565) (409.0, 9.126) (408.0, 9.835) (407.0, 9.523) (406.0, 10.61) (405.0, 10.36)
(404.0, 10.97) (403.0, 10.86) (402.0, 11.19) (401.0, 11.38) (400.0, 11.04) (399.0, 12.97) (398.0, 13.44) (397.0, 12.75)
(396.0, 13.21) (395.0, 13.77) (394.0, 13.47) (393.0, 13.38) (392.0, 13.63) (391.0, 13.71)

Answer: 9.565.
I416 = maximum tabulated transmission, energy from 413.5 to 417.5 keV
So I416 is 12.1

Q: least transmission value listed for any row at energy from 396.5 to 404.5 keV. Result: 10.86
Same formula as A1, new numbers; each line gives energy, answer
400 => 11.04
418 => 12.37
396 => 13.21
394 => 13.47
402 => 11.19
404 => 10.97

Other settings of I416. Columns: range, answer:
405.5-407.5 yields 10.61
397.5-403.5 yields 13.44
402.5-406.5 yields 10.97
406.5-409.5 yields 9.835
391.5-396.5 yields 13.77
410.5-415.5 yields 10.25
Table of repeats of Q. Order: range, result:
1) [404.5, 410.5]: 9.126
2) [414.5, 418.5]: 10.25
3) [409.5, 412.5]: 8.722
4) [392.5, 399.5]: 12.75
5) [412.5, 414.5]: 9.837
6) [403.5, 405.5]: 10.36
